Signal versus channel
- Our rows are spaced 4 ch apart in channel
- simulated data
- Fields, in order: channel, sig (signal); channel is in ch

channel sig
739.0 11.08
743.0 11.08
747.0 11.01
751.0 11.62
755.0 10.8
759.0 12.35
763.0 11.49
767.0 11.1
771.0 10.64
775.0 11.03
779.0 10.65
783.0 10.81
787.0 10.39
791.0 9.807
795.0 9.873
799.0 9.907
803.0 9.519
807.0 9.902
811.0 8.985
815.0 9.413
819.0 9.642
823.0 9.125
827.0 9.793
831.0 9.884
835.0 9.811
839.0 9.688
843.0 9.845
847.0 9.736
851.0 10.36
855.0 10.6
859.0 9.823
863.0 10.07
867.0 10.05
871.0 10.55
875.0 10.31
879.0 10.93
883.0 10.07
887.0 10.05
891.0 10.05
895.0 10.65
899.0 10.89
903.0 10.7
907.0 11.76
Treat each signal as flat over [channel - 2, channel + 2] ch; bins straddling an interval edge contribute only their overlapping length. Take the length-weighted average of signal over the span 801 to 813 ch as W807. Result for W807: 9.47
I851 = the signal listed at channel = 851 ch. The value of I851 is 10.36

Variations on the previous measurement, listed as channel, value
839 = 9.688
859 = 9.823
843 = 9.845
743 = 11.08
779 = 10.65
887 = 10.05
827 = 9.793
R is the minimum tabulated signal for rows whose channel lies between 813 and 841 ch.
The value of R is 9.125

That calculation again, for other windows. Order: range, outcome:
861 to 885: 10.05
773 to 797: 9.807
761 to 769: 11.1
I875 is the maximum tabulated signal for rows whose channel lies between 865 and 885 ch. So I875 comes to 10.93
